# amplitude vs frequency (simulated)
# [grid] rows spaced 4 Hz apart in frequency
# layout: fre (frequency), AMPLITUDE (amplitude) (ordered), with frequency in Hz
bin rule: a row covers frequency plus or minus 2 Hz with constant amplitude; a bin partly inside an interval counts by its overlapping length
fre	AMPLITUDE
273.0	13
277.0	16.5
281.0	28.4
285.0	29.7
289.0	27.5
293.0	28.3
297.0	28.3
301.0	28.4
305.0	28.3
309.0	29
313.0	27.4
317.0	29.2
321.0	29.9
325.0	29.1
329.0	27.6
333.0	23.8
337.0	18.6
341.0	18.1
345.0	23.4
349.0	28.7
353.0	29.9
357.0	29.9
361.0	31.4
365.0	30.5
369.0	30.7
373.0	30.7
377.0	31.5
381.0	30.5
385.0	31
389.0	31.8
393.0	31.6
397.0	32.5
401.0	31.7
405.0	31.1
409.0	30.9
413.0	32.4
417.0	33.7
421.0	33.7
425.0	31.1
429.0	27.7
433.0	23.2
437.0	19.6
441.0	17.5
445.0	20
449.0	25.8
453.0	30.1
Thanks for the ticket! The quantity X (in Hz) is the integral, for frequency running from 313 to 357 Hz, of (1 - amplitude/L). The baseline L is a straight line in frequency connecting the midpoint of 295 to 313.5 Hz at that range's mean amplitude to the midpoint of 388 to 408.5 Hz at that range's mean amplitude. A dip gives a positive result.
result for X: 5.0 Hz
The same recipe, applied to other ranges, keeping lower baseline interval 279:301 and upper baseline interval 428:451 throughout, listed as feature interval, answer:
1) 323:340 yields 1.5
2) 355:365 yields -2.0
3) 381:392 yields -3.1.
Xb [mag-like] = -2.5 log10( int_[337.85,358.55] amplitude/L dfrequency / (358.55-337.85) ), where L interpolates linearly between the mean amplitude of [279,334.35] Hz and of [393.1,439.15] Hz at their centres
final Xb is 0.13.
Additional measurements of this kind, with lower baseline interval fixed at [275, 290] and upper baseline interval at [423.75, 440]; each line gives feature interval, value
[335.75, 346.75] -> 0.24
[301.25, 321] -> -0.14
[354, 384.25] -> -0.23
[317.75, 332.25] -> -0.13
